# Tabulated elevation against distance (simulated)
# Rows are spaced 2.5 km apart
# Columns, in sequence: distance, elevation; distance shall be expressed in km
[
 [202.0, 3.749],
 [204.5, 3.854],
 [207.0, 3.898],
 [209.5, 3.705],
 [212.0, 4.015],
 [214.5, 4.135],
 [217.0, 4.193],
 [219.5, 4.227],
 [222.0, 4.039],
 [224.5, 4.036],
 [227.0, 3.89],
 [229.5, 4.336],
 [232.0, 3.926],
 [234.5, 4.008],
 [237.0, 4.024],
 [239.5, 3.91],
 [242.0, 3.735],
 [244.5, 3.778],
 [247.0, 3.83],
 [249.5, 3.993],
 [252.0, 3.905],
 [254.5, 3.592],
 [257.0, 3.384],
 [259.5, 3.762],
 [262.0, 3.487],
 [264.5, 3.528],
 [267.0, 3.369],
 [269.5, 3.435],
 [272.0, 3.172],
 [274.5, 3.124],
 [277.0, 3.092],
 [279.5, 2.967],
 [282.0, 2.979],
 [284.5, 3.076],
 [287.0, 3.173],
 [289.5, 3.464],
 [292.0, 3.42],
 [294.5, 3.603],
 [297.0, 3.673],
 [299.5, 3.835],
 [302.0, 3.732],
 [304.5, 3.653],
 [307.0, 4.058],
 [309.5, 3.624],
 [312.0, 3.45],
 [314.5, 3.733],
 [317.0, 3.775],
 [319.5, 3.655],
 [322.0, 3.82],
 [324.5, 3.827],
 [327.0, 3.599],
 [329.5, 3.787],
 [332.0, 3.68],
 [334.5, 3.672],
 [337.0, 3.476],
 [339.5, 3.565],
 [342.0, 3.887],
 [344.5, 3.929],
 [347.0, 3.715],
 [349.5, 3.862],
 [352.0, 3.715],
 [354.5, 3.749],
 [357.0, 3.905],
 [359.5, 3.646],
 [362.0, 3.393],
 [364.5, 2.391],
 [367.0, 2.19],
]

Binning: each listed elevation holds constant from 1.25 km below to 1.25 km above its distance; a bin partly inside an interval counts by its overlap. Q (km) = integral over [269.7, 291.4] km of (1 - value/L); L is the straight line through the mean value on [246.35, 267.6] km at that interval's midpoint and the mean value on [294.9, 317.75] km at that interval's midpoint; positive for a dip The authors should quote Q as 3.1 km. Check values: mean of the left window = 3.65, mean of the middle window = 3.15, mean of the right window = 3.72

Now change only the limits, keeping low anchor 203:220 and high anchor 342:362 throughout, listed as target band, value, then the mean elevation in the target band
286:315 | 1.7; 3.62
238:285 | 5.1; 3.49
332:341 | 0.5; 3.59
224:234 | -0.2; 4.04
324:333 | 0.2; 3.72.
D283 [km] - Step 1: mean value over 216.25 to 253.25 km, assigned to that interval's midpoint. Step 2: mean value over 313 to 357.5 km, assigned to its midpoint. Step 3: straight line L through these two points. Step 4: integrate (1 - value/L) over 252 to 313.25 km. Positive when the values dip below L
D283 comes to 6.5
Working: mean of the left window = 3.99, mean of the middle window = 3.45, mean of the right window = 3.74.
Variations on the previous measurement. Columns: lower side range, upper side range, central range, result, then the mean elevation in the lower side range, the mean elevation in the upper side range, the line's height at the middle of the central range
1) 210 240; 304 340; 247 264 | 1.1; 4.06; 3.7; 3.94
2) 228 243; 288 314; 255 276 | 2.3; 3.99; 3.65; 3.84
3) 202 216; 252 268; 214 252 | -2.6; 3.91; 3.55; 3.74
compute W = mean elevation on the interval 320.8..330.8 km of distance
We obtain 3.76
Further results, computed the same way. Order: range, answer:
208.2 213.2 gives 3.86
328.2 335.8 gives 3.71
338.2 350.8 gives 3.79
